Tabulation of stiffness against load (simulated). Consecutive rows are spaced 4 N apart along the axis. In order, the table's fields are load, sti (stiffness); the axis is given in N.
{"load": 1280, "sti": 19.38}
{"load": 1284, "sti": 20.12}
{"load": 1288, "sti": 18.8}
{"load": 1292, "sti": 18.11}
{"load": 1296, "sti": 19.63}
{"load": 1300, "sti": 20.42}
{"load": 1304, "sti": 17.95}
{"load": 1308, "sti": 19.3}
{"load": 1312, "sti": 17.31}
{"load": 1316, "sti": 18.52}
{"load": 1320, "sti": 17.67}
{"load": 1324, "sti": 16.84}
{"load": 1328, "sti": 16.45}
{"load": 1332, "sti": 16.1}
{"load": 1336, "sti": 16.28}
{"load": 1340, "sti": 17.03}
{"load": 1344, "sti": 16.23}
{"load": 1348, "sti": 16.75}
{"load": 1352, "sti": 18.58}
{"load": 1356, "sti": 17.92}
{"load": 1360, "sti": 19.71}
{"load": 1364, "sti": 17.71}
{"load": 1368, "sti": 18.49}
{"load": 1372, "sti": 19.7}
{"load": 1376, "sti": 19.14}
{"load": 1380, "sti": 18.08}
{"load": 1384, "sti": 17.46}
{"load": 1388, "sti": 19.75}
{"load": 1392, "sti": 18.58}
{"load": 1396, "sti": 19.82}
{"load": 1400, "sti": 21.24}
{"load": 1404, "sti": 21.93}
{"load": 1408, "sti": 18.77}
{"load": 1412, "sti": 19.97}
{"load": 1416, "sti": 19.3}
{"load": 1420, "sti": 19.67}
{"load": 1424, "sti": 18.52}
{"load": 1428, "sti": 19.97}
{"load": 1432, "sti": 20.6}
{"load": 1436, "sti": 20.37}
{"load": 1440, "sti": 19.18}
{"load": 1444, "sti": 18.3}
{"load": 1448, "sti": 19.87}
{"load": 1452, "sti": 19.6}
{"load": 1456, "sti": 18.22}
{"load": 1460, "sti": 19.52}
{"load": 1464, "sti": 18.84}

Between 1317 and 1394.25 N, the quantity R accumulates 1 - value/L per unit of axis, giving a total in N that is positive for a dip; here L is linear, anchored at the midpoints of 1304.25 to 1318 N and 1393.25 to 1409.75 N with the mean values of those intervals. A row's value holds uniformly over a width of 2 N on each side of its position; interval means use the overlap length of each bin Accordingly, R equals 6.05 N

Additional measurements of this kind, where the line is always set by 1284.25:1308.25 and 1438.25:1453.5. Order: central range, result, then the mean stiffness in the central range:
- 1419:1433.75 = -0.36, 19.7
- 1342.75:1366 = 1.55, 17.9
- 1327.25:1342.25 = 2.09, 16.5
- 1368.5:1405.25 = -0.49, 19.4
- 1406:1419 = -0.12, 19.4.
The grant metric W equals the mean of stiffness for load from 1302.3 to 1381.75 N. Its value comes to 17.8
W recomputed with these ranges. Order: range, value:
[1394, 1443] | 19.9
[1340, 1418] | 18.9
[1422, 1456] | 19.5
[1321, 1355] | 16.8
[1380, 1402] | 19.3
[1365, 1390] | 18.7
